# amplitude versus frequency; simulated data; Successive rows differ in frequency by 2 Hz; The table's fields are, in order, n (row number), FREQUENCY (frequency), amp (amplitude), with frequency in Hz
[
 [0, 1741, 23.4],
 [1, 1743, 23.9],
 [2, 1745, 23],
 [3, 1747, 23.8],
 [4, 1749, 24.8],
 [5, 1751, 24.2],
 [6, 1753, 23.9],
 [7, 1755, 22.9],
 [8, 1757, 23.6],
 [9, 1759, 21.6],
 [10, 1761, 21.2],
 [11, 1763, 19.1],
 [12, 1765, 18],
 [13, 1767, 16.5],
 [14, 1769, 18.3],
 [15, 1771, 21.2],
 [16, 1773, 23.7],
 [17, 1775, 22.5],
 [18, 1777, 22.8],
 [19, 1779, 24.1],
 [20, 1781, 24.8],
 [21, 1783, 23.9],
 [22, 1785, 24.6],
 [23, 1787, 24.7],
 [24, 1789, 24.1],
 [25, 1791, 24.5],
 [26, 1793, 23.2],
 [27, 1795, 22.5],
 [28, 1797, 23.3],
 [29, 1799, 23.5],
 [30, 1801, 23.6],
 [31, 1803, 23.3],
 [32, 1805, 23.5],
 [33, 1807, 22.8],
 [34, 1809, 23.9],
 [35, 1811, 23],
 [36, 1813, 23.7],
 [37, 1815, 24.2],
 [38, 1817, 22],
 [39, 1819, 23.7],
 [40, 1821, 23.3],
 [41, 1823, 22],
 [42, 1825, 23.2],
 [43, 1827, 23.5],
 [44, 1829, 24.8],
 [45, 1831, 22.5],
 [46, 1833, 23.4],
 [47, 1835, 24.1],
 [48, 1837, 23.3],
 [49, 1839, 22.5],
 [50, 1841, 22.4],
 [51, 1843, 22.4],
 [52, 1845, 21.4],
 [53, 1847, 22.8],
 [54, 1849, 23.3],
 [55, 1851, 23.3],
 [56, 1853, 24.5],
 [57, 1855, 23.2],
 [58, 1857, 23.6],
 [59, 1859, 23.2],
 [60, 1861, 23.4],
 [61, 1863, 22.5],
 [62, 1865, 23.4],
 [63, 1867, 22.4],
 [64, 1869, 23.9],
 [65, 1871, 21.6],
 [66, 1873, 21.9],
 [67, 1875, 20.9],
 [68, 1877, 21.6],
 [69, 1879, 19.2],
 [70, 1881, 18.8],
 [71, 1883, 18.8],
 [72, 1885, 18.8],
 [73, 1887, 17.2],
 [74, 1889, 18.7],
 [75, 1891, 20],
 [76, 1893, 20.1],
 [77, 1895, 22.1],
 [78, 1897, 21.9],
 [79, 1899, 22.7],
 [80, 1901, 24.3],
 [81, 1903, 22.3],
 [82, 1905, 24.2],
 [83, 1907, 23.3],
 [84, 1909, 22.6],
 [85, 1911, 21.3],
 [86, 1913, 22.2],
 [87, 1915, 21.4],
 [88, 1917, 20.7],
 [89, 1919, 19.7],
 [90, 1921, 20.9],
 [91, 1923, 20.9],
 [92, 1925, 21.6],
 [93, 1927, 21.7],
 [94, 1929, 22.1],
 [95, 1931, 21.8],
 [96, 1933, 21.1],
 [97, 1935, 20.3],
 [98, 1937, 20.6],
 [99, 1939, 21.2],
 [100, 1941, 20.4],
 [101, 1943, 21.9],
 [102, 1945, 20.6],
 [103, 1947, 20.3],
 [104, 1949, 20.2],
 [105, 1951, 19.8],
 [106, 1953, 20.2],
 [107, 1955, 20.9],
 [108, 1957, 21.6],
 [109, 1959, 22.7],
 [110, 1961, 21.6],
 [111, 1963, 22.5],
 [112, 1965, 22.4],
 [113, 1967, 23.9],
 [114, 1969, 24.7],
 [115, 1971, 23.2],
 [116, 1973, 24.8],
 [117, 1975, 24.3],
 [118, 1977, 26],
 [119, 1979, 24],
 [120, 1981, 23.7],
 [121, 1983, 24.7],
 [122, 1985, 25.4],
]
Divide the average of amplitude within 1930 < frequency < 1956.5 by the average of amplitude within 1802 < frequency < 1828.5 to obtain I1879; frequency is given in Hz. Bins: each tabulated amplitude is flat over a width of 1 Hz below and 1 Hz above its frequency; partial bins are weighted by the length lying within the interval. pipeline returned 0.89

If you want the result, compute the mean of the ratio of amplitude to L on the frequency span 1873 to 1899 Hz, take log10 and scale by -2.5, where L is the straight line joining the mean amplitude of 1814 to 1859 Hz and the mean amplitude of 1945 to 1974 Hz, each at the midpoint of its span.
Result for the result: 0.14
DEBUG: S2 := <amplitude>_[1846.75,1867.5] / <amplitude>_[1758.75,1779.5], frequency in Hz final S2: 1.1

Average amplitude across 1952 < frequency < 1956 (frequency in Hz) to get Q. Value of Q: 20.5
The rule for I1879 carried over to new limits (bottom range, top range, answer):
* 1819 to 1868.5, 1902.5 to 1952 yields 0.92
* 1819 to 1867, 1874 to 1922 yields 0.91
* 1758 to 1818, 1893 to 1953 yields 0.95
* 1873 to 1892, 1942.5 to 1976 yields 1.14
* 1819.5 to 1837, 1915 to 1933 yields 0.91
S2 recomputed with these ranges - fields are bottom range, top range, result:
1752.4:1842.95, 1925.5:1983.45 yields 0.97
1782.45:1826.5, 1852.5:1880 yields 0.96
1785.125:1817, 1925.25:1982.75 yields 0.94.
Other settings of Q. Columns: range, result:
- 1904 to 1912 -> 22.9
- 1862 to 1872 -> 22.8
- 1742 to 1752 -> 23.9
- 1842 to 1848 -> 22.2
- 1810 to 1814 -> 23.4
